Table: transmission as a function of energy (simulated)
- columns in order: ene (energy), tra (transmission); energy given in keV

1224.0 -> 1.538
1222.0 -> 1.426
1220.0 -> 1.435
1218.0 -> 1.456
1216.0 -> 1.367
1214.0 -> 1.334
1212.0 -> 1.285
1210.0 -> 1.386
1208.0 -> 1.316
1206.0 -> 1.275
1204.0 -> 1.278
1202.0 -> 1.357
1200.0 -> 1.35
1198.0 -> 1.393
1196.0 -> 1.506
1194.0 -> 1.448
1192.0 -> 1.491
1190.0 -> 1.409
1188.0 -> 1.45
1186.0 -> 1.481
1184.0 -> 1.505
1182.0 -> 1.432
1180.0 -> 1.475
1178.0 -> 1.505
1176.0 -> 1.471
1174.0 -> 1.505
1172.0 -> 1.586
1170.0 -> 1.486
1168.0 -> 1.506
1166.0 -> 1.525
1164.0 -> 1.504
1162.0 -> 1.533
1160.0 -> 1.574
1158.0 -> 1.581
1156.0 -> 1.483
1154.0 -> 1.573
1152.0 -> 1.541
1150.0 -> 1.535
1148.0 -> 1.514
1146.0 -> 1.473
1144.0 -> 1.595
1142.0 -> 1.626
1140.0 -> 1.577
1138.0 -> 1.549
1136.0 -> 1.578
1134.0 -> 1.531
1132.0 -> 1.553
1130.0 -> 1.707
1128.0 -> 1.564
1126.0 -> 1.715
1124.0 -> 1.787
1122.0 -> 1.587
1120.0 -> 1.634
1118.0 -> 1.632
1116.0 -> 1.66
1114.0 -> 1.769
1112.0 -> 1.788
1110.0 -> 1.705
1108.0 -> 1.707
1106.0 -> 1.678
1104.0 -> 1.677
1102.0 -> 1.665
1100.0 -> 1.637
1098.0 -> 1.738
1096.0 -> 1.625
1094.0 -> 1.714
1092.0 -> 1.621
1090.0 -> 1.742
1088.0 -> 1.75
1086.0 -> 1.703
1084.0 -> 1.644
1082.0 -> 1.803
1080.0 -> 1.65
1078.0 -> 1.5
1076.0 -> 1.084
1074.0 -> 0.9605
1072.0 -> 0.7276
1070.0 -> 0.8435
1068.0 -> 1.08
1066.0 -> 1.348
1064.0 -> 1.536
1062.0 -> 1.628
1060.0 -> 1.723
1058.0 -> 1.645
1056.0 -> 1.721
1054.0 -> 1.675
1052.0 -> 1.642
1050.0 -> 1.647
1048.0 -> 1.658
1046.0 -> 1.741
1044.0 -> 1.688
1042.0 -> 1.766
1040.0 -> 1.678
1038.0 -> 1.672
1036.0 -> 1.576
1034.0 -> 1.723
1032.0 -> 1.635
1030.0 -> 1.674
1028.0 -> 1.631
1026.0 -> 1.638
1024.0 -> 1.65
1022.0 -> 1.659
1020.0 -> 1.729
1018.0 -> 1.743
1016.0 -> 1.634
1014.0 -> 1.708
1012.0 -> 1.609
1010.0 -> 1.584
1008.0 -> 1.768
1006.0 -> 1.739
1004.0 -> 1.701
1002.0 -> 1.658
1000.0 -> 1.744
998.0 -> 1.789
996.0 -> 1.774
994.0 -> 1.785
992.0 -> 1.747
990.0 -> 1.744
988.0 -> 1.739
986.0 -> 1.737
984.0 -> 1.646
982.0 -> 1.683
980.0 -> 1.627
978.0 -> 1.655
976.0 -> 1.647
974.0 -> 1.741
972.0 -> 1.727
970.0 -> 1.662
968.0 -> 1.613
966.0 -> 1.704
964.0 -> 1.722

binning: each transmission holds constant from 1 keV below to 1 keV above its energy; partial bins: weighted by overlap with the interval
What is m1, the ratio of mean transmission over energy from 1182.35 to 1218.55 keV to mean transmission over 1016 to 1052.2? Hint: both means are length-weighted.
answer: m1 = 0.8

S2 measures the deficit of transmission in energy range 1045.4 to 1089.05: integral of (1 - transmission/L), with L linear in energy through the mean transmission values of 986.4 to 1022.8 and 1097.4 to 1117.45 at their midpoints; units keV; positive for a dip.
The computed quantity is 5.7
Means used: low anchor 1.71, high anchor 1.7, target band 1.48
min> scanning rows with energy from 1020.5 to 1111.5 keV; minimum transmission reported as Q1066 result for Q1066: 0.7276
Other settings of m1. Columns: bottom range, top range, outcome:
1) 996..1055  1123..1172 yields 0.93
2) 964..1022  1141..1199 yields 0.89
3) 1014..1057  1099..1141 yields 0.99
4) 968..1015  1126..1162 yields 0.92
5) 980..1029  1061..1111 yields 0.89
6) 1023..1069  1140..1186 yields 0.94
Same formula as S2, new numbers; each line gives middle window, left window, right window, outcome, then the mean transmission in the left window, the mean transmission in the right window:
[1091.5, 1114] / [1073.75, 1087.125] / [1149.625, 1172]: -2.6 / 1.51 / 1.53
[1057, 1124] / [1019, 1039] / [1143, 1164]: 1.8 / 1.66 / 1.54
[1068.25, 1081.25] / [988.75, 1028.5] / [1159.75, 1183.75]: 3.9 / 1.7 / 1.51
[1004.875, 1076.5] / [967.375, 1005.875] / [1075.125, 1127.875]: 5.2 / 1.71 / 1.66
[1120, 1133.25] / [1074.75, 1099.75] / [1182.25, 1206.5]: -0.9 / 1.62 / 1.42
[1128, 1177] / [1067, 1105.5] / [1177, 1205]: -3.2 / 1.48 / 1.43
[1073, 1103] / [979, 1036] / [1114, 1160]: 0.8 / 1.69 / 1.59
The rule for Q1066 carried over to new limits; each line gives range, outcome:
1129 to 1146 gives 1.473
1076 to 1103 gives 1.084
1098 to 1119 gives 1.632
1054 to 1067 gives 1.348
